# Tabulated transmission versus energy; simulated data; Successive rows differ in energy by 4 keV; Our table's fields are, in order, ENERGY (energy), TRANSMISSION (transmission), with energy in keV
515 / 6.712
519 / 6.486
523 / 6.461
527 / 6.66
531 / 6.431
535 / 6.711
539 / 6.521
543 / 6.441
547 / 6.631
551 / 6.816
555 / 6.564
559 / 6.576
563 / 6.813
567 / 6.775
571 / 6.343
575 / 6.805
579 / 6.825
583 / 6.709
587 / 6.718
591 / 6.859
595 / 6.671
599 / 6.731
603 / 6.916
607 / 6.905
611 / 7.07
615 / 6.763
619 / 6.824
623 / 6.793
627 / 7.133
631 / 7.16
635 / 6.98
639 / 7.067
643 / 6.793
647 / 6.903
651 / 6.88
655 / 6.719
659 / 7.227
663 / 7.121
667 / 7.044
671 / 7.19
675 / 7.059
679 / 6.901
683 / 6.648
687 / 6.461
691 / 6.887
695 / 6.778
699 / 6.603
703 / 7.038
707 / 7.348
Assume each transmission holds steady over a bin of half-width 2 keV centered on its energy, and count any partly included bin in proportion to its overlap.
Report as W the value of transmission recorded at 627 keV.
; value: 7.133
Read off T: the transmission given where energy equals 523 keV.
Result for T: 6.461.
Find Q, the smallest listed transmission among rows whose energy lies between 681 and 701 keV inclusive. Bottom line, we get 6.461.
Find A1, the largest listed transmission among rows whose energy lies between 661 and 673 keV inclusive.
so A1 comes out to 7.19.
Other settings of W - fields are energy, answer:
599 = 6.731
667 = 7.044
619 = 6.824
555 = 6.564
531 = 6.431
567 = 6.775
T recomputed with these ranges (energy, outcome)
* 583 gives 6.709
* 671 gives 7.19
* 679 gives 6.901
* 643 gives 6.793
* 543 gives 6.441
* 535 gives 6.711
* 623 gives 6.793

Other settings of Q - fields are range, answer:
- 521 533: 6.431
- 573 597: 6.671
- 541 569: 6.441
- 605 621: 6.763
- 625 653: 6.793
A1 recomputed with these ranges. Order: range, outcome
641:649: 6.903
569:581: 6.825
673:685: 7.059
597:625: 7.07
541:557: 6.816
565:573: 6.775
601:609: 6.916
